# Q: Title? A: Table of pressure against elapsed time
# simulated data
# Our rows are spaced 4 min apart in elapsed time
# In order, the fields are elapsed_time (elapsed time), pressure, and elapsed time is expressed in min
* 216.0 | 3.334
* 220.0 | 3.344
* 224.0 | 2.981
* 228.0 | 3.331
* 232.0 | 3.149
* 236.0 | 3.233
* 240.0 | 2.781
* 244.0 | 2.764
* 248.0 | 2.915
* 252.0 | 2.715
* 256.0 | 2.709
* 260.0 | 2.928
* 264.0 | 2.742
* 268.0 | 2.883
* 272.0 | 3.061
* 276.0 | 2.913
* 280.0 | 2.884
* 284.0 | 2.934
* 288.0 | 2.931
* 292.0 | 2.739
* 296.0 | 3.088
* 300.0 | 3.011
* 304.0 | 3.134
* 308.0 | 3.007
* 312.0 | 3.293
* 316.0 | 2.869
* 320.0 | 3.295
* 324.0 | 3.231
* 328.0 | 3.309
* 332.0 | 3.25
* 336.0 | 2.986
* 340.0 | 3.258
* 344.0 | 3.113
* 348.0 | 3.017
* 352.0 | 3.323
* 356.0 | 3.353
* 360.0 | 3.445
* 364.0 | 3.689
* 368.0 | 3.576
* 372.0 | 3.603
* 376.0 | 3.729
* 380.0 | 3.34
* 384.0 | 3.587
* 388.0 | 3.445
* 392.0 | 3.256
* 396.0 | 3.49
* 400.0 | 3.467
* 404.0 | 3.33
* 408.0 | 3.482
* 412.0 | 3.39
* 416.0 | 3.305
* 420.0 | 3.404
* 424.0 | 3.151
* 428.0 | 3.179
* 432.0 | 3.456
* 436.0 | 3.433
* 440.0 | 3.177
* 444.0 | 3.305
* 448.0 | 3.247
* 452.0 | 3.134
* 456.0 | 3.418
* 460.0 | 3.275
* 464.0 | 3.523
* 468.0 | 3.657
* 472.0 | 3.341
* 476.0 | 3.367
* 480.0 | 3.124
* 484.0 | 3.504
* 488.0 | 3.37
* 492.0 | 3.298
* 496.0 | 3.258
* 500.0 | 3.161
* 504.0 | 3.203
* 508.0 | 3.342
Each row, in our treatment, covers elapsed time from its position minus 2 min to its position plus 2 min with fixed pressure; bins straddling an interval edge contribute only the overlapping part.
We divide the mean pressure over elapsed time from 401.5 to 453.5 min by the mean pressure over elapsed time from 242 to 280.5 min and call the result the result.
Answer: 1.2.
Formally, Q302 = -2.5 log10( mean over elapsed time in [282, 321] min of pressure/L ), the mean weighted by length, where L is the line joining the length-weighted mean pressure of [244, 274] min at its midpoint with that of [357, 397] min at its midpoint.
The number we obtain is 0.02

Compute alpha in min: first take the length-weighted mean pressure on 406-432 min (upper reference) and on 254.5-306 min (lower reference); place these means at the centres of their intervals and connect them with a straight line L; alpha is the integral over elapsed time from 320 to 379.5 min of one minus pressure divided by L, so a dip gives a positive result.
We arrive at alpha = -4.17 min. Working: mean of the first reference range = 2.92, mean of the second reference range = 3.33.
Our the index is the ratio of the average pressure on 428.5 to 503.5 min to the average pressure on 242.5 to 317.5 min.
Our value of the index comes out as 1.14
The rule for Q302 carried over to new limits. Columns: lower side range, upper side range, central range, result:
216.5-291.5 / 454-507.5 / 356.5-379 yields -0.138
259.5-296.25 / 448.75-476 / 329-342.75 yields -0.042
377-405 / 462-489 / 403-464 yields 0.033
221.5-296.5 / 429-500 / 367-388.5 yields -0.125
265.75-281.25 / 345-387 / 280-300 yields 0.036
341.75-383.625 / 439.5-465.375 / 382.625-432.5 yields -0.004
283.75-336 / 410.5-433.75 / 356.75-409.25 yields -0.084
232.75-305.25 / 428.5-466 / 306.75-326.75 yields -0.045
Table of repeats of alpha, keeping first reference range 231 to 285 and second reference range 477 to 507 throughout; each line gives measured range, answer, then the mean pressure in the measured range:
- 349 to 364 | -1.64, 3.39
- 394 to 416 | -1.99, 3.42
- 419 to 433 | -0.47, 3.28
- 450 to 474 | -1.20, 3.39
